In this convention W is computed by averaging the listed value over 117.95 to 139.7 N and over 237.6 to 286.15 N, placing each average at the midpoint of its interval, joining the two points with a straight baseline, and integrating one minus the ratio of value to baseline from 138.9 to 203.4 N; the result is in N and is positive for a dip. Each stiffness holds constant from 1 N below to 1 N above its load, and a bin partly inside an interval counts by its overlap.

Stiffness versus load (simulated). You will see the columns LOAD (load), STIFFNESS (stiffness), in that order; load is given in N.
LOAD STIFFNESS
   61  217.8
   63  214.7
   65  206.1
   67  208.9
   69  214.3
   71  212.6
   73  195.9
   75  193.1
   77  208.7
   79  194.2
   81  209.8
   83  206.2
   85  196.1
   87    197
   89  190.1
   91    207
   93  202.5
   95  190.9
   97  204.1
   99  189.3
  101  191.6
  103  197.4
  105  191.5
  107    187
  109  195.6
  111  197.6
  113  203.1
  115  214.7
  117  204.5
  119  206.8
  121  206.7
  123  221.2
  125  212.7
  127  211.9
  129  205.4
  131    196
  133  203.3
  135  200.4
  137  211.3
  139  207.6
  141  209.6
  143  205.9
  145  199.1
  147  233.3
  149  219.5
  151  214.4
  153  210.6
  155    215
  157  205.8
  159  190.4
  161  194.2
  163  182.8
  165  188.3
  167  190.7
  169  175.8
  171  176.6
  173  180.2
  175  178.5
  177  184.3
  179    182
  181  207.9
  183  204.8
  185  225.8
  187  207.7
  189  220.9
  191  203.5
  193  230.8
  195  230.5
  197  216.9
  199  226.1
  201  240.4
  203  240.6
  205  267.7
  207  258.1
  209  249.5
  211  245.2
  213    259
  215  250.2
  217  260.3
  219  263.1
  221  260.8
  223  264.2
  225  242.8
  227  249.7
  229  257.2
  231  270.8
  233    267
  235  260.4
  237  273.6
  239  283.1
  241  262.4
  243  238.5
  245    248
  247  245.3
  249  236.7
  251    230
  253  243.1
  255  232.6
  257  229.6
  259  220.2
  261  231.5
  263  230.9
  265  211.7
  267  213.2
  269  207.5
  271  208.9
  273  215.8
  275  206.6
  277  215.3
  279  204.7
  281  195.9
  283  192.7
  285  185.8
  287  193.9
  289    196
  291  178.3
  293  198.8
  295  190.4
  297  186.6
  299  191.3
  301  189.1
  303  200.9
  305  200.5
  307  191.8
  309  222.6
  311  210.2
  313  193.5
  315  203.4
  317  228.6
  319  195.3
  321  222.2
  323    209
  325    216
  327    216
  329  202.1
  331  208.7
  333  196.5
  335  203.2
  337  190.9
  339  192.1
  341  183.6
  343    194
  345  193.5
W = 2.2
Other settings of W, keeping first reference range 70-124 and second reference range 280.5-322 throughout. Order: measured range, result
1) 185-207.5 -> -3.5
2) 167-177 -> 1.0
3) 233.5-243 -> -3.2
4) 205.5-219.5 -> -3.9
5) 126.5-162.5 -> -1.2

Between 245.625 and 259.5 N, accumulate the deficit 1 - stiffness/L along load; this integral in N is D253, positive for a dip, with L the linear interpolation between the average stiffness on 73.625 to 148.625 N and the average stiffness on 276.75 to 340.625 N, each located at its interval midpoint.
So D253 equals -2.3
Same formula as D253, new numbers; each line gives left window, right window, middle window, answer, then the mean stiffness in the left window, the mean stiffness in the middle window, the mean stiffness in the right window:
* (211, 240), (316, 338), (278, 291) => 2.07 N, 261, 194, 208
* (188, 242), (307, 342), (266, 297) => 3.21 N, 250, 200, 205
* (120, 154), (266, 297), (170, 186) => 1.12 N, 210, 193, 200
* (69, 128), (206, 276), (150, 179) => 3.84 N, 202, 192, 244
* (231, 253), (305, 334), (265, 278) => 1.41 N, 255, 211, 208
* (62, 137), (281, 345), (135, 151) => -0.78 N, 203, 212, 199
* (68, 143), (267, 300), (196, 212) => -3.42 N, 202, 243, 198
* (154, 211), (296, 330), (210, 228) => -3.98 N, 210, 255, 205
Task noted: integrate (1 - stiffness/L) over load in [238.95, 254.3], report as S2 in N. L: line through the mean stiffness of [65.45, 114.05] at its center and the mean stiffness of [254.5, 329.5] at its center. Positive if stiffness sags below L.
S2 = -3.1 N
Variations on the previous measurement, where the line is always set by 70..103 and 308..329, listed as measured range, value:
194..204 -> -1.3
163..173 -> 1.0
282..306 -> 2.1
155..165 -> 0.4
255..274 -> -1.0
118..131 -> -0.5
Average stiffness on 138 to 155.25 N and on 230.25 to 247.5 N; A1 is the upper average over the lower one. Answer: 1.2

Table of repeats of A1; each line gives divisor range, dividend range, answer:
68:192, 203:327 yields 1.12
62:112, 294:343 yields 1.01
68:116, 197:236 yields 1.27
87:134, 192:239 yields 1.25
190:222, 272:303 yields 0.80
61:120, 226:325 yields 1.09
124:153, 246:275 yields 1.07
